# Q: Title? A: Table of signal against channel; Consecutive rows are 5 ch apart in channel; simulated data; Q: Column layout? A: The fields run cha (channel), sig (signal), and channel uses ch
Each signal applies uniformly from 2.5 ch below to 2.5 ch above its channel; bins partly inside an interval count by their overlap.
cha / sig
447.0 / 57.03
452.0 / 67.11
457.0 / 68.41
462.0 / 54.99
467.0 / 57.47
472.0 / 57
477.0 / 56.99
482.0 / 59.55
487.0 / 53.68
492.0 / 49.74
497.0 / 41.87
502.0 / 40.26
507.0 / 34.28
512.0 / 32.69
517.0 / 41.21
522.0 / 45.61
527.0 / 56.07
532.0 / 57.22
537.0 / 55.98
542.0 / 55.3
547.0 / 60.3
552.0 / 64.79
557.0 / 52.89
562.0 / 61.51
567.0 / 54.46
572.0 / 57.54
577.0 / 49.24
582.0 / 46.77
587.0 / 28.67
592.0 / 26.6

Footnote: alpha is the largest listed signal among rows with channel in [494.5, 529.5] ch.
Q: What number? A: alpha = 56.07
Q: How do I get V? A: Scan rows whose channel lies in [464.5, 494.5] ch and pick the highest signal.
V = 59.55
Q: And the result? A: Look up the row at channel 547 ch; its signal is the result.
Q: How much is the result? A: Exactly 60.3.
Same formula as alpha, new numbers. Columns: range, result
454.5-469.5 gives 68.41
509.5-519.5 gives 41.21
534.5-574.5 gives 64.79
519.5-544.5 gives 57.22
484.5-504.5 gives 53.68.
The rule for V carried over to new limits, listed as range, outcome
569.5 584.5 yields 57.54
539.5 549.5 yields 60.3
